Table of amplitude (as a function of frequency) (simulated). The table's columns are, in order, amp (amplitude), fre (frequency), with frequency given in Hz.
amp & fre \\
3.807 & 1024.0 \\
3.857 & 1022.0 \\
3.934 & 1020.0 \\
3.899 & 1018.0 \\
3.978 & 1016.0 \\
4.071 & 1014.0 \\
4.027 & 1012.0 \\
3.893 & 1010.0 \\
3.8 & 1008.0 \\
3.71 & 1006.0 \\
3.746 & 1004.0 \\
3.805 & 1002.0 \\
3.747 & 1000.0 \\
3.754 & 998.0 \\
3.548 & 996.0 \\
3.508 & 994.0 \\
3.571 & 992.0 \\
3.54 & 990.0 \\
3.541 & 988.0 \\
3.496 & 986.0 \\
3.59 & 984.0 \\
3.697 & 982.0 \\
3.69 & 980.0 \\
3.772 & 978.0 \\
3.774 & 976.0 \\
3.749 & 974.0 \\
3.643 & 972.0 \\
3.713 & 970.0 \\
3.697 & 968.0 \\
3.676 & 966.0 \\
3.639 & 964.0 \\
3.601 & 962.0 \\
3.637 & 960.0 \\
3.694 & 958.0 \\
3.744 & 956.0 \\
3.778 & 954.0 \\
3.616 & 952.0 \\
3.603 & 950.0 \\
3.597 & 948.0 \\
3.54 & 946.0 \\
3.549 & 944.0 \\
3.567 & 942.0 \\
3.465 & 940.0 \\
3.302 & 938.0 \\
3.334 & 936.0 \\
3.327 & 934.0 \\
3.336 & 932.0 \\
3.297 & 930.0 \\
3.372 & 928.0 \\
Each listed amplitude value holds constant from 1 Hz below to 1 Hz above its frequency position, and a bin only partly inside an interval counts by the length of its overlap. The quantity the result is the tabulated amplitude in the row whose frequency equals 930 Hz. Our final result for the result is 3.297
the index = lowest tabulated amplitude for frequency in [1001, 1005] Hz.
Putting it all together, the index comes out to 3.746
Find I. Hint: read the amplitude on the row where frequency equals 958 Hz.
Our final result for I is 3.694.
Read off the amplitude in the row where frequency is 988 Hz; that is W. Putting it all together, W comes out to 3.541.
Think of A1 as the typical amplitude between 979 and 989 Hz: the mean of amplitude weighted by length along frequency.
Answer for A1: 3.6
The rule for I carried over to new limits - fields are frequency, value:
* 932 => 3.336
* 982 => 3.697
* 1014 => 4.071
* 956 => 3.744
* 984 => 3.59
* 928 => 3.372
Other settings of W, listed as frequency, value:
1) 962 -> 3.601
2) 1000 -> 3.747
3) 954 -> 3.778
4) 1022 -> 3.857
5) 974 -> 3.749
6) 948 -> 3.597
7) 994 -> 3.508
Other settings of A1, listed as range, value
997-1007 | 3.75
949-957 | 3.69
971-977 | 3.72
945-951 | 3.58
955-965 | 3.66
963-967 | 3.66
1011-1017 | 4.03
